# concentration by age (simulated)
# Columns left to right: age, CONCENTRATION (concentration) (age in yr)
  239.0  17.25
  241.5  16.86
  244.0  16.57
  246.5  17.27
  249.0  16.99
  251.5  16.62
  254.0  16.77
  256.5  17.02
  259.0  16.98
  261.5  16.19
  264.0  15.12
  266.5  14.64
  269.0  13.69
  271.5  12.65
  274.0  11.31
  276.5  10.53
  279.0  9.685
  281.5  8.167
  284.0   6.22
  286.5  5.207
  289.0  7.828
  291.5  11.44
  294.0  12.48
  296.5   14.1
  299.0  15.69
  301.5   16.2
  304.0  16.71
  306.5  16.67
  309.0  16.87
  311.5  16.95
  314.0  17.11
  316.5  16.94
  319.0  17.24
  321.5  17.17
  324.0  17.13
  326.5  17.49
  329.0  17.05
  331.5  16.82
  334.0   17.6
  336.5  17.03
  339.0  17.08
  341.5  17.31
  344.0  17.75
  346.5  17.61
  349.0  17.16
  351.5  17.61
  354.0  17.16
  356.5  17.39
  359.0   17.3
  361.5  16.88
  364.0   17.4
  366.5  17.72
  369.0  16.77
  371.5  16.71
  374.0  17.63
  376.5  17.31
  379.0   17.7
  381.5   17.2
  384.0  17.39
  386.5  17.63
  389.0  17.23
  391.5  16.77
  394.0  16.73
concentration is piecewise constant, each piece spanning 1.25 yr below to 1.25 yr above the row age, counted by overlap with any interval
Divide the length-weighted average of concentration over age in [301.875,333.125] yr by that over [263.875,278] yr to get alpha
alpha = 1.3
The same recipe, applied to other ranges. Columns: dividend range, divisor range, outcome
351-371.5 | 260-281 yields 1.34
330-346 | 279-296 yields 1.94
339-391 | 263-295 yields 1.63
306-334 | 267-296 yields 1.68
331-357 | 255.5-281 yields 1.28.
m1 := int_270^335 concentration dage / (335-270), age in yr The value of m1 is 14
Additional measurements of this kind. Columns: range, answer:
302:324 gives 16.9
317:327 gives 17.2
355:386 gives 17.3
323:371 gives 17.3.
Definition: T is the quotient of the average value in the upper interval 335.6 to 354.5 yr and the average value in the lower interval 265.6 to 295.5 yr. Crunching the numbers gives 1.7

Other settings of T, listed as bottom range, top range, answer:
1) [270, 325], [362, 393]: 1.29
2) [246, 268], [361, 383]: 1.06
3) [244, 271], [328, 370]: 1.08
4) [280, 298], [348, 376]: 1.83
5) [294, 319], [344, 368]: 1.07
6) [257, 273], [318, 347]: 1.16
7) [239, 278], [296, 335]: 1.10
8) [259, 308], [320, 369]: 1.38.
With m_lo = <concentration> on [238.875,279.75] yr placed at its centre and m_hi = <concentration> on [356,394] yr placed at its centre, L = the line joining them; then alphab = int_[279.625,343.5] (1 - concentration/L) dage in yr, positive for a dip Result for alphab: 5.2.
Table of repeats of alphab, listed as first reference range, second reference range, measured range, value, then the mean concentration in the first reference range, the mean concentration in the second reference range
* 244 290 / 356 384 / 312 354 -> -3.99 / 13.1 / 17.3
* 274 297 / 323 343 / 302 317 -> -3.93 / 9.47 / 17.2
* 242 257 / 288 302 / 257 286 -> 5.53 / 16.9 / 12.9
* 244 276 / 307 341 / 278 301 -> 8.40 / 15.4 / 17.1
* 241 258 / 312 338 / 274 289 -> 7.73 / 16.9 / 17.2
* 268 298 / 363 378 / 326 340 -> -2.85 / 10.3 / 17.3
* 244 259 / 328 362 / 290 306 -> 2.49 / 16.9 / 17.3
